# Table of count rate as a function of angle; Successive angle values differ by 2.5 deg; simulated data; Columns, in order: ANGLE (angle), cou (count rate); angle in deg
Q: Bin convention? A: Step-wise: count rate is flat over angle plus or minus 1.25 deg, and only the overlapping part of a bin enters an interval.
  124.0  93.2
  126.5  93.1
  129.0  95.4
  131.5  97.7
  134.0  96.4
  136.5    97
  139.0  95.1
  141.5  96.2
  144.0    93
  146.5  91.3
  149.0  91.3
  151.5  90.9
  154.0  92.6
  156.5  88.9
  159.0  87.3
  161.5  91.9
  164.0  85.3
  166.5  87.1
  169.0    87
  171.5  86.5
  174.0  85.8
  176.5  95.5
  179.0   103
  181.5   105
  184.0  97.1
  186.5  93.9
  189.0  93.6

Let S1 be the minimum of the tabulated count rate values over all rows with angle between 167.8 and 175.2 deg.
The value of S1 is 85.8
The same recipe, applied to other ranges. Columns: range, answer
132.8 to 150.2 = 91.3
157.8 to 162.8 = 87.3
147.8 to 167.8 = 85.3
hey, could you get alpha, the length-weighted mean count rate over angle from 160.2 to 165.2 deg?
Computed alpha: 88.6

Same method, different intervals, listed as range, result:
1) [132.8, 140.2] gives 96.2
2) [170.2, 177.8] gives 89.3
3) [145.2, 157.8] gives 91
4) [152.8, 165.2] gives 89.2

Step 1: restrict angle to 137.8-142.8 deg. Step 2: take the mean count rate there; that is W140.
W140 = 95.6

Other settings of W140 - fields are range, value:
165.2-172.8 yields 86.8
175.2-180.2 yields 99.1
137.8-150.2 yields 93.4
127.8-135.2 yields 96.5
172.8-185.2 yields 97.3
